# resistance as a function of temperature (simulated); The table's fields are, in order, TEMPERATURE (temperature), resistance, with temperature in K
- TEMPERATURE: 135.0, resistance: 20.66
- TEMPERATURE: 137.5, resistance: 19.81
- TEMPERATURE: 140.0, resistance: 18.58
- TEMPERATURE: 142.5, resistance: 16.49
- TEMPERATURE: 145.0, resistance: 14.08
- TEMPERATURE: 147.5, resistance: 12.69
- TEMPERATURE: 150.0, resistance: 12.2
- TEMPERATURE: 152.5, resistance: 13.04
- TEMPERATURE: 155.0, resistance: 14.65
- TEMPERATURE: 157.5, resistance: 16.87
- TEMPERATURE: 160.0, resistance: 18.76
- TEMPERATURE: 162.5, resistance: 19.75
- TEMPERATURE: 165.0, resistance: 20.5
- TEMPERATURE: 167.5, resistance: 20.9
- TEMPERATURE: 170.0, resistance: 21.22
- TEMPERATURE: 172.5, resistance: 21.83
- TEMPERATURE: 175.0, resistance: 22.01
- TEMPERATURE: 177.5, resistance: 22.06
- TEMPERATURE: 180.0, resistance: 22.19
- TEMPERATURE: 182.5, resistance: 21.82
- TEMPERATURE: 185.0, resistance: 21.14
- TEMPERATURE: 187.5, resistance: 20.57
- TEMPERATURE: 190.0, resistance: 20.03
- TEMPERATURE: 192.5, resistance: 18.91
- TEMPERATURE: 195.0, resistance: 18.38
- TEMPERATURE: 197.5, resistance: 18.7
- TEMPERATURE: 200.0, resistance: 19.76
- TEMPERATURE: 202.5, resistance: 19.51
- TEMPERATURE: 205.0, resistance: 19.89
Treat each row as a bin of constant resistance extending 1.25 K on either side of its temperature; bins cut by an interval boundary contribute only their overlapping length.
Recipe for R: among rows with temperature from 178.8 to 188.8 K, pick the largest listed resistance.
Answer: 22.19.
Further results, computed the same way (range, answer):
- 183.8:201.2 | 21.14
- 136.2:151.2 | 19.81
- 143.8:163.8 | 19.75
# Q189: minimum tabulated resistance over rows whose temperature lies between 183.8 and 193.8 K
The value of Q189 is 18.91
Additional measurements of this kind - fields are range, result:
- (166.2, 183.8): 20.9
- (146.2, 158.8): 12.2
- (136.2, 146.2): 14.08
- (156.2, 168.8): 16.87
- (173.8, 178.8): 22.01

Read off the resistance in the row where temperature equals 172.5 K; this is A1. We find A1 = 21.83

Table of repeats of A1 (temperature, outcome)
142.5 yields 16.49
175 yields 22.01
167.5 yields 20.9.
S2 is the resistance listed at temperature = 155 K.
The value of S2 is 14.65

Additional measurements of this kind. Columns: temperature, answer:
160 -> 18.76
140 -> 18.58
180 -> 22.19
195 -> 18.38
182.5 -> 21.82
